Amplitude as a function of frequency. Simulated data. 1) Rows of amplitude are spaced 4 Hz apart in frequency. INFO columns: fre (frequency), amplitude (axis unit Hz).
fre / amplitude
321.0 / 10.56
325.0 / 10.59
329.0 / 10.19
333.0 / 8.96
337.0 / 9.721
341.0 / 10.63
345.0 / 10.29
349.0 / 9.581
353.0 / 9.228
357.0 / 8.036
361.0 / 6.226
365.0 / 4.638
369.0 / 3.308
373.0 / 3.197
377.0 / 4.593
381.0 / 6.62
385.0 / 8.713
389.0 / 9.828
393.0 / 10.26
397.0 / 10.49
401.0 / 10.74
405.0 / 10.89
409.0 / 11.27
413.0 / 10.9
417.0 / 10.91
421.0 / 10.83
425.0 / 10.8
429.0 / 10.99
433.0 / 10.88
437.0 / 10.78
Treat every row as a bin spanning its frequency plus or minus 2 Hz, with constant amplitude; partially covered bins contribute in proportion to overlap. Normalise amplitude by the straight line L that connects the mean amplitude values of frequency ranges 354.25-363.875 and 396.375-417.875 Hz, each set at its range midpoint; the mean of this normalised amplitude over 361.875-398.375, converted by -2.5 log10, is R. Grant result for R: 0.31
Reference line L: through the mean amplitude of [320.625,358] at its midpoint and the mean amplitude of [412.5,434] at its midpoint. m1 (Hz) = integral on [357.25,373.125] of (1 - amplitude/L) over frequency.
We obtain 8.2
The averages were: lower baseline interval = 9.79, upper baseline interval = 10.9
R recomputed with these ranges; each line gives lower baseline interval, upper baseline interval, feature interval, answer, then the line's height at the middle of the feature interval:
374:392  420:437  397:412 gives -0.21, 9.02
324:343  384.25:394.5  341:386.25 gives 0.38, 9.82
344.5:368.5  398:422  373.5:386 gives 0.44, 9.02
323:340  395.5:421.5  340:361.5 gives 0.12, 10.2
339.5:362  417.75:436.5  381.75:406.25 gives 0.02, 10.1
